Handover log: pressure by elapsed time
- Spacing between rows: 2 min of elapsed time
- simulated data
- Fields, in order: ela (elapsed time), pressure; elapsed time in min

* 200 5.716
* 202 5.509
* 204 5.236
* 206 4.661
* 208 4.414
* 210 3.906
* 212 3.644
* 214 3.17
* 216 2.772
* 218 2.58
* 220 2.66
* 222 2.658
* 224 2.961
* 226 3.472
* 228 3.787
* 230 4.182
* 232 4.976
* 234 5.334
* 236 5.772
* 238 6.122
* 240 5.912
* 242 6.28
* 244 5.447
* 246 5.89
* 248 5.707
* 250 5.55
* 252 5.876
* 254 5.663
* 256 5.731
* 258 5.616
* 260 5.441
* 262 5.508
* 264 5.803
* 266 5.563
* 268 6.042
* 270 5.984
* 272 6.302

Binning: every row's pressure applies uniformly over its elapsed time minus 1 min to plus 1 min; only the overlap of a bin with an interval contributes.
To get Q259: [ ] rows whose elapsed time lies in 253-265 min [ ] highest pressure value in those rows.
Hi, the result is 5.803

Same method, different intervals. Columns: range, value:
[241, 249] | 6.28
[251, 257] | 5.876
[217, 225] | 2.961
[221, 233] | 4.976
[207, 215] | 4.414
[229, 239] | 6.122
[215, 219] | 2.772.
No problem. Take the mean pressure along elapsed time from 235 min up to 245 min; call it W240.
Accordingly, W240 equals 5.91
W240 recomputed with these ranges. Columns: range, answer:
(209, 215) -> 3.57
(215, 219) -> 2.68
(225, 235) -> 4.35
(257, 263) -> 5.52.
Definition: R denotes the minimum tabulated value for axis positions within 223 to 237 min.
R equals 2.961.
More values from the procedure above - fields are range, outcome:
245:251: 5.55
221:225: 2.658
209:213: 3.644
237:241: 5.912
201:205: 5.236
